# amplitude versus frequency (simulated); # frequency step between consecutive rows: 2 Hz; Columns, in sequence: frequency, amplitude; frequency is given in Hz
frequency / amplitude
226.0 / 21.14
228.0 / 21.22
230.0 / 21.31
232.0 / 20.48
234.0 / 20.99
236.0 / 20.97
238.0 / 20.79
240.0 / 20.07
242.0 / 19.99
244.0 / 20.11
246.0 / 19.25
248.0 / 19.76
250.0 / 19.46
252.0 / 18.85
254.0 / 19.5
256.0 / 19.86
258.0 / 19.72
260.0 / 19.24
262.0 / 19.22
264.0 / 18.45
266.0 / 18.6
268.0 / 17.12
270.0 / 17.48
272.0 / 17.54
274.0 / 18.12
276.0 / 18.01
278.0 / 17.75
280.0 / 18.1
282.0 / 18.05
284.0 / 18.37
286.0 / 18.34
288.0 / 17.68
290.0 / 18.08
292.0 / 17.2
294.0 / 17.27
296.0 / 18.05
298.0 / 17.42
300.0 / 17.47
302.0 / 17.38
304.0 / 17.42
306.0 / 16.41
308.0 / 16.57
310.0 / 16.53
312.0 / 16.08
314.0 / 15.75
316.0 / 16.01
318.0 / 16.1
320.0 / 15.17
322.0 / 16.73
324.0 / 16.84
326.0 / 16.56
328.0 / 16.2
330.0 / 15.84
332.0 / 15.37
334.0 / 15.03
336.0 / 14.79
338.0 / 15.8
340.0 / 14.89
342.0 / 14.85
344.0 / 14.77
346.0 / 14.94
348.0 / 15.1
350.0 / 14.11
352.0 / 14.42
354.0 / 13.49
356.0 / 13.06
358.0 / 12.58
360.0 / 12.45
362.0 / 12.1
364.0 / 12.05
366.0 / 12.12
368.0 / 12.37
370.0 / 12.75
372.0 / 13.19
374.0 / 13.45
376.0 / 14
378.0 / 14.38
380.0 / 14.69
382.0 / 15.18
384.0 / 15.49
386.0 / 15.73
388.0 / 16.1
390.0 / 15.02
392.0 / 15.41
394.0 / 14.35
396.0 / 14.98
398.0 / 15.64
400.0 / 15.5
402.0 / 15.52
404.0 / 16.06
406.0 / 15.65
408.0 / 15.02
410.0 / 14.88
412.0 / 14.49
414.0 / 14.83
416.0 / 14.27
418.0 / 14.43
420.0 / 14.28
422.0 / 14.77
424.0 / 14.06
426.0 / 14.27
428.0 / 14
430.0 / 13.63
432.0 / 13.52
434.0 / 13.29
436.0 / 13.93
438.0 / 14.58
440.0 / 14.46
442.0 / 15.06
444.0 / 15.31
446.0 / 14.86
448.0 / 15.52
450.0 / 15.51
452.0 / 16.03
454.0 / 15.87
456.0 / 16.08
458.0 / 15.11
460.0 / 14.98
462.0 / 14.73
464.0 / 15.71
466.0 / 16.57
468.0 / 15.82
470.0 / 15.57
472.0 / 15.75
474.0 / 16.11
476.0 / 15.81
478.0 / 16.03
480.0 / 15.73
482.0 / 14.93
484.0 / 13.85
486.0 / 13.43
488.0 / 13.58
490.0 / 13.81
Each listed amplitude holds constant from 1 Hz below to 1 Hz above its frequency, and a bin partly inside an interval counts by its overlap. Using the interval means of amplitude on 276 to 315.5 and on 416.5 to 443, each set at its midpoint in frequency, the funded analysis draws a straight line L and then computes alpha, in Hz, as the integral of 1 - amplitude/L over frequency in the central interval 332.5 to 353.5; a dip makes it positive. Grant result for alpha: 1.80 Hz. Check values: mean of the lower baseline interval 17.4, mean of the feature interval 14.8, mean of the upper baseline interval 14.2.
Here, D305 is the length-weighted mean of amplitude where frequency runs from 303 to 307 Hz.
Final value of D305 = 16.9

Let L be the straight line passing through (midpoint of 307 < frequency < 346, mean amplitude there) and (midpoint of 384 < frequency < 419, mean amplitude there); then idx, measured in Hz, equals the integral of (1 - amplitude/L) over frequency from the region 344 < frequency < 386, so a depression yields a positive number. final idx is 4.9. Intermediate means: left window 15.8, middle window 13.7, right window 15.2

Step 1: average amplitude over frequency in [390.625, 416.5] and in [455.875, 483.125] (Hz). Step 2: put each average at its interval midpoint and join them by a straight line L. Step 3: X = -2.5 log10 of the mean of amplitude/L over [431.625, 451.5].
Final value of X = 0.05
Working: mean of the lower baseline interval 15.1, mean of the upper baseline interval 15.6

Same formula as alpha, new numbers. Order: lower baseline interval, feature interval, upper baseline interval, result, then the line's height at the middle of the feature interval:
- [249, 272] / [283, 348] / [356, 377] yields -3.2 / 15.6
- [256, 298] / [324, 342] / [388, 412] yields 1.3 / 16.8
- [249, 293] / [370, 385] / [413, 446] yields 1.4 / 15.7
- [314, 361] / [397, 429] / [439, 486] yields 0.8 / 15.3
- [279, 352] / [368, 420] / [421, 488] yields 2.7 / 15.6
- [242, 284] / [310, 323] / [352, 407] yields 0.5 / 16.7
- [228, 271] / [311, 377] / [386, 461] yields 10.0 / 17.1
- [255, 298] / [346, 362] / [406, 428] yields 2.6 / 16.2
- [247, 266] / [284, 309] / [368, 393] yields 0.4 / 17.8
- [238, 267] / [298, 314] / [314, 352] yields 0.0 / 16.8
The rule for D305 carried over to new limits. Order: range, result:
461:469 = 15.7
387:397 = 15.2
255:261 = 19.6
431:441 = 14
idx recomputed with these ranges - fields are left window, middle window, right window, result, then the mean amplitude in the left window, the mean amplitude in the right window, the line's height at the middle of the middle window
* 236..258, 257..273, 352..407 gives 0.54 Hz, 19.8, 14.2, 19.1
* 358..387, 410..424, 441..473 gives 0.07 Hz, 13.5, 15.5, 14.6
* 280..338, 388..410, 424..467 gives 0.27 Hz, 16.7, 14.9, 15.5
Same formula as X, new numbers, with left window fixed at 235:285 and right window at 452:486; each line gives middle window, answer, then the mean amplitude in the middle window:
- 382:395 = 0.101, 15.3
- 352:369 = 0.341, 12.6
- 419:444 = 0.137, 14.2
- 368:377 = 0.278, 13.2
